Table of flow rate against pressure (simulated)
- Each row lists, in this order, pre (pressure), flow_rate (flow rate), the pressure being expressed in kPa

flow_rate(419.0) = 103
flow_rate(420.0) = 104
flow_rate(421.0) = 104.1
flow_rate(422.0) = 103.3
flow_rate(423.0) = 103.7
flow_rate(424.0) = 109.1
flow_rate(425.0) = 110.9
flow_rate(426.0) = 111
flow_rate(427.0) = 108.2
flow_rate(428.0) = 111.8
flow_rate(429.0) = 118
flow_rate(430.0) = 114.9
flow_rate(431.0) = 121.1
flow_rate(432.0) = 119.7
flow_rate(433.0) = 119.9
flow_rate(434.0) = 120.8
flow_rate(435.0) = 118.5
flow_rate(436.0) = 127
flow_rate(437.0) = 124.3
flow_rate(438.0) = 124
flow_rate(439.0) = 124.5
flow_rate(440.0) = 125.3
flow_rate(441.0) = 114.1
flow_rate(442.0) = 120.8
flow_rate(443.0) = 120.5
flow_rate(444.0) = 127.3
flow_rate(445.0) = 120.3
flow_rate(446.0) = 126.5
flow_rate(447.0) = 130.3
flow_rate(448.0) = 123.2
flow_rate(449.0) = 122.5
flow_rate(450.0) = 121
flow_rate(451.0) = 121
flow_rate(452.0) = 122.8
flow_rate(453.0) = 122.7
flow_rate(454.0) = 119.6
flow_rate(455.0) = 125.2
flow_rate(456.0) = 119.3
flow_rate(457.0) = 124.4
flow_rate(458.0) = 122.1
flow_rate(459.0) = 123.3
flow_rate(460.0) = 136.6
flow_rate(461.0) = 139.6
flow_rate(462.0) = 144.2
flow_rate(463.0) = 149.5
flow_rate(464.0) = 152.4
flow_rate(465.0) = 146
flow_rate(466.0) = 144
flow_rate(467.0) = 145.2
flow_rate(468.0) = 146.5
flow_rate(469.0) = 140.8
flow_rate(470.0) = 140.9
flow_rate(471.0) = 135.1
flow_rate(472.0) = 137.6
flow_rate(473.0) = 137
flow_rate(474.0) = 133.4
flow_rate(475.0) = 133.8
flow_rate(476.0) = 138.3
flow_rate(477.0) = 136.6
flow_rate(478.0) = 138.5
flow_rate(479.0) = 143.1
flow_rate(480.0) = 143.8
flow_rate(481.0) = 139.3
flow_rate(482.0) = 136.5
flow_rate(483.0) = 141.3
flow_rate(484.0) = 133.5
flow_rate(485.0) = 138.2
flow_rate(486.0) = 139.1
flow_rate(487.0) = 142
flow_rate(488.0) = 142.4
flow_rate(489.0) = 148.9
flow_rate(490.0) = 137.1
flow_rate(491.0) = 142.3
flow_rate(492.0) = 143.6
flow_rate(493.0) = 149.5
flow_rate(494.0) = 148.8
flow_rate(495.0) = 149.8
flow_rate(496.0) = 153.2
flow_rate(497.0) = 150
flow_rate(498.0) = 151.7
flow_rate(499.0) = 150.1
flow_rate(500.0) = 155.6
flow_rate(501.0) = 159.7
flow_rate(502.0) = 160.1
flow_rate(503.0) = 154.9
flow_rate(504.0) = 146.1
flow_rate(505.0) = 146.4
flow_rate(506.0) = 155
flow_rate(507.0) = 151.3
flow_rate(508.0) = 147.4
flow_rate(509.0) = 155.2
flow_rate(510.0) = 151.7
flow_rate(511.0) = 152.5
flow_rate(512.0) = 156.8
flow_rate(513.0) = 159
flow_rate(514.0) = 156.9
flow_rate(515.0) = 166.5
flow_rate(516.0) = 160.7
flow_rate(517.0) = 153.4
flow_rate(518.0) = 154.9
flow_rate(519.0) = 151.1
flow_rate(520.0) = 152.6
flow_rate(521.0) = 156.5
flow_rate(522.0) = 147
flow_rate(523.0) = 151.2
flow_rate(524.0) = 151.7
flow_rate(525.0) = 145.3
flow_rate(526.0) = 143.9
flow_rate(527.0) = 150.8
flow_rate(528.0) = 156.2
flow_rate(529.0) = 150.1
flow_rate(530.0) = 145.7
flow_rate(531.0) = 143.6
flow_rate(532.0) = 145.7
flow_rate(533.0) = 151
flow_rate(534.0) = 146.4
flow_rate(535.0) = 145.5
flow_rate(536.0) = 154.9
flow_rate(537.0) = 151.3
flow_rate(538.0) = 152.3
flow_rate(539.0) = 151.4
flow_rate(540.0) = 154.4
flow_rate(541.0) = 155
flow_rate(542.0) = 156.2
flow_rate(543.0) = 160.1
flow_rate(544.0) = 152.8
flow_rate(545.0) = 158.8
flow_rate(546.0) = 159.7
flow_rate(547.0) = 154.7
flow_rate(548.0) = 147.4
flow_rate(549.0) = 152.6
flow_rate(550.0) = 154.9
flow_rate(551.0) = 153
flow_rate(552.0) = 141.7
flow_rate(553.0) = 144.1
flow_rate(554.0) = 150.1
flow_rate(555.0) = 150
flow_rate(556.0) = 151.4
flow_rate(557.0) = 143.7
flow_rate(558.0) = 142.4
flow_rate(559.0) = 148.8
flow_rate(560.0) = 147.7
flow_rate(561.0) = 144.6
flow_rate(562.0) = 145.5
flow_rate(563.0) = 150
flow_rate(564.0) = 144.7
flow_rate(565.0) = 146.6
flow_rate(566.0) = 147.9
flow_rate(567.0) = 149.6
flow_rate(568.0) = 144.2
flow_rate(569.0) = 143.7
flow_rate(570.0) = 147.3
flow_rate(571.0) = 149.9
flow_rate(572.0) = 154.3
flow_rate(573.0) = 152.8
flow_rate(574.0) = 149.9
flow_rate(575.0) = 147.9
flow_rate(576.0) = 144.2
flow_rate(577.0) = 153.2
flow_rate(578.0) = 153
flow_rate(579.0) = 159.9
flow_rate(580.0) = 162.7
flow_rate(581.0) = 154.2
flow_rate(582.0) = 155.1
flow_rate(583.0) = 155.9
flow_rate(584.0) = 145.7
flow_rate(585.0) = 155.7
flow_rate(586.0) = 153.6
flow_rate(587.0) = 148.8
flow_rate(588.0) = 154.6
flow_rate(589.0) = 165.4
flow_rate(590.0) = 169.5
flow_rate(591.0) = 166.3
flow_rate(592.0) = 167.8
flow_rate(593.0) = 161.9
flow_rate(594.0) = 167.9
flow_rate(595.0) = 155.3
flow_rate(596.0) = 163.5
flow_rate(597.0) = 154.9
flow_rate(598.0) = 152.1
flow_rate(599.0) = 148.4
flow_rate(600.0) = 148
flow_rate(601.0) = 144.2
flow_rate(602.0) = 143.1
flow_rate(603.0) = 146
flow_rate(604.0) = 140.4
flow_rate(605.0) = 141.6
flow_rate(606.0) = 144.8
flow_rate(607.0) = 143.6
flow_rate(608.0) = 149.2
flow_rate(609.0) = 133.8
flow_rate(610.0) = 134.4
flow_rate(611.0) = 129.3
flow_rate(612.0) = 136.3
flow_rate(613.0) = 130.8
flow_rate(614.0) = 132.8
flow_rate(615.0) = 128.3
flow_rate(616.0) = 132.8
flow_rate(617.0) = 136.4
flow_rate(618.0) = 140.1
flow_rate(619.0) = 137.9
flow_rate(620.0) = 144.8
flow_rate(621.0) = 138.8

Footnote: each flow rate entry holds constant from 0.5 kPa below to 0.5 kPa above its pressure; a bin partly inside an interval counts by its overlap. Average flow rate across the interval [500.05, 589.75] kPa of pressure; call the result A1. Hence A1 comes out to 152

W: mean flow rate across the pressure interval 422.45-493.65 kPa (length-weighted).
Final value 130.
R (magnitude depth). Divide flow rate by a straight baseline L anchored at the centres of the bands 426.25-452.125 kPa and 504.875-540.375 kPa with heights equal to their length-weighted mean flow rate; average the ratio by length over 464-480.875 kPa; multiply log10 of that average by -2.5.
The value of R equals -0.06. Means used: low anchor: 121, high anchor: 152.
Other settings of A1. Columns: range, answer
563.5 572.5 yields 148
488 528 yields 152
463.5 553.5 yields 148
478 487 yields 139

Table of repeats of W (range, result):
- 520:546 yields 151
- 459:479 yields 140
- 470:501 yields 143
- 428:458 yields 122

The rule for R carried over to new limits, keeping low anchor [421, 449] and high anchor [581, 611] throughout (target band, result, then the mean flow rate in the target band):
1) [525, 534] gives -0.077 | 148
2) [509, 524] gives -0.148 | 155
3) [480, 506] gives -0.127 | 147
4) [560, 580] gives -0.021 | 149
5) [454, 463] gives -0.057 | 130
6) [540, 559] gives -0.070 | 152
